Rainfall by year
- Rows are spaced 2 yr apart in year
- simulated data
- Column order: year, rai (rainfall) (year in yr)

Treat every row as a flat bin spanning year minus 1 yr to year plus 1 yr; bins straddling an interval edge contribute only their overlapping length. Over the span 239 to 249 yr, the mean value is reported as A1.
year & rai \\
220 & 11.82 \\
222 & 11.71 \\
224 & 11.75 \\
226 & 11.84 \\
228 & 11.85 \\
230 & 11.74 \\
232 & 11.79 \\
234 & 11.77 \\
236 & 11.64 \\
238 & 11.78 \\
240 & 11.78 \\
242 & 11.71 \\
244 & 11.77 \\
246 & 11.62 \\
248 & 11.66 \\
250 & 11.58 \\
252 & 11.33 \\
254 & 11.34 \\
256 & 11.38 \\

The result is 11.7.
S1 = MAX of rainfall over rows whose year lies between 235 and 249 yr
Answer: 11.78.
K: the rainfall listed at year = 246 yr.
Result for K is 11.62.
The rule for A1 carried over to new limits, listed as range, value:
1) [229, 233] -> 11.8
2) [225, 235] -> 11.8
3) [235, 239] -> 11.7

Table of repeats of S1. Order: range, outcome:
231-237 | 11.79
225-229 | 11.85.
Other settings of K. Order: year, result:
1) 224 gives 11.75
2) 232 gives 11.79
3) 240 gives 11.78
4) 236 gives 11.64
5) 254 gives 11.34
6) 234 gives 11.77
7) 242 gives 11.71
